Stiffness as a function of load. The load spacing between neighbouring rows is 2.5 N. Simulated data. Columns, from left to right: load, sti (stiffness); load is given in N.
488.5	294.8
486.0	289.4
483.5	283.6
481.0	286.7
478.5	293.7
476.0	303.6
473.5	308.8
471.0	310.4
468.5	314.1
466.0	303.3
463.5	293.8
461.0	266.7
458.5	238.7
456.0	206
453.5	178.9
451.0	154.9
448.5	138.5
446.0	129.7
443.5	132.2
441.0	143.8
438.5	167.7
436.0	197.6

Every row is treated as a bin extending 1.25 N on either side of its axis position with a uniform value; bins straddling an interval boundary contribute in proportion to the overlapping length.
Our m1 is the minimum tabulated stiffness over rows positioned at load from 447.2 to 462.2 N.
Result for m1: 138.5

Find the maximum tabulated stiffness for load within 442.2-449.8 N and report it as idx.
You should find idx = 138.5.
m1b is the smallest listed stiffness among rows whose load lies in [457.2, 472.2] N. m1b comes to 238.7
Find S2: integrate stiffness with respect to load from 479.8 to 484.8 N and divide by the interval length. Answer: 285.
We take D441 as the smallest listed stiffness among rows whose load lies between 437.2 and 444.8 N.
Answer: 132.2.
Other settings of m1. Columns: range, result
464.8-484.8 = 283.6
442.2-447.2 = 129.7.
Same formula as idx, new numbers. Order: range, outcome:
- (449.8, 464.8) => 293.8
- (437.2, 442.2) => 167.7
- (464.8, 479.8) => 314.1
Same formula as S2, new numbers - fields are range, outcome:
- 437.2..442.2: 156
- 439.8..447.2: 135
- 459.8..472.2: 298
